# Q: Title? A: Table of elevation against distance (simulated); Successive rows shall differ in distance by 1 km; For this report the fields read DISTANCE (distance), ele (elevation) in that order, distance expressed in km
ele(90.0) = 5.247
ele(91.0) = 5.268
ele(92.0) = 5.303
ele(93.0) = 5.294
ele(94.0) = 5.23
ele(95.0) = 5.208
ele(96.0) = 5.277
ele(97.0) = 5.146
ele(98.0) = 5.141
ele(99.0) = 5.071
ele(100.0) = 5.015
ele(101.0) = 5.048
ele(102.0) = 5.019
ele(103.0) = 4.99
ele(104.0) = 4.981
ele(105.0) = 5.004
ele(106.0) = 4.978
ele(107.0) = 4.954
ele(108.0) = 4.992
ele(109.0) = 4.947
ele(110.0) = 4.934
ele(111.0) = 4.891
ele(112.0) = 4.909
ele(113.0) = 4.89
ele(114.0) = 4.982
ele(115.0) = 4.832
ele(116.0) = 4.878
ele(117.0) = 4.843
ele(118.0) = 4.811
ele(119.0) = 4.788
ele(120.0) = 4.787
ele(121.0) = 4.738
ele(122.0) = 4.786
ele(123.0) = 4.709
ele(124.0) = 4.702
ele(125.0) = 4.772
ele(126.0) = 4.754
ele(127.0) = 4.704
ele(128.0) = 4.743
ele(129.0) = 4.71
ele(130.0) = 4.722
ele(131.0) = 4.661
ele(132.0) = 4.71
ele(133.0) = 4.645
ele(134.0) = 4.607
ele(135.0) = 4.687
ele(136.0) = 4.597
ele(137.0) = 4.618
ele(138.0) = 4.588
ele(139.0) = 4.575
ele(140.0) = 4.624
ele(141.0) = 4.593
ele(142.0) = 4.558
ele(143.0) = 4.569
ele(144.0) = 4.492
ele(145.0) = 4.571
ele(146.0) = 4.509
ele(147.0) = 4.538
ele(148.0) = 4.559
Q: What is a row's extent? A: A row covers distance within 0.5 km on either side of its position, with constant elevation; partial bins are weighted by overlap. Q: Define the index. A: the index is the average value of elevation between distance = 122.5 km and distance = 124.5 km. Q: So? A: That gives 4.71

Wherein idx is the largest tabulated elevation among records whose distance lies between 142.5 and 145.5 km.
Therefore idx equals 4.571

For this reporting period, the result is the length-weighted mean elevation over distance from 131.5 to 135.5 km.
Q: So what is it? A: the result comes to 4.66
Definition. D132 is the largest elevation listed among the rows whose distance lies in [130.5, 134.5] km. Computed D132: 4.71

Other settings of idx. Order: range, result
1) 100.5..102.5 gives 5.048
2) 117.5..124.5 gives 4.811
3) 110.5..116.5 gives 4.982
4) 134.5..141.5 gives 4.687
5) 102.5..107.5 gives 5.004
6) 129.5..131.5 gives 4.722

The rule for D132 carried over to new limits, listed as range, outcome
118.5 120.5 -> 4.788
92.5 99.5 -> 5.294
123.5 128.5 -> 4.772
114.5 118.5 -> 4.878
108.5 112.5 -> 4.947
